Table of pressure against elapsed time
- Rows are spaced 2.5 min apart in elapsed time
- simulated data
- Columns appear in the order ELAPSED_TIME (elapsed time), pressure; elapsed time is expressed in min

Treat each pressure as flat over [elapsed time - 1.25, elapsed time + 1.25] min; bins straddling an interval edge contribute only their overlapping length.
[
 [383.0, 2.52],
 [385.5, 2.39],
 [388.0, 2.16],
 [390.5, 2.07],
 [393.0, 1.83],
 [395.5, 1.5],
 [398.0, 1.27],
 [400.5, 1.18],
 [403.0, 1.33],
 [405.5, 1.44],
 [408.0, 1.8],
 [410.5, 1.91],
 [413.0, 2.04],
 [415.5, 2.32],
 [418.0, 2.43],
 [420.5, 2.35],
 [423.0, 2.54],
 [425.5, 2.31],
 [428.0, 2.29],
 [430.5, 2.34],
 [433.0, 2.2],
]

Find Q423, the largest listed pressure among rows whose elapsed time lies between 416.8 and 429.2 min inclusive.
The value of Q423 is 2.54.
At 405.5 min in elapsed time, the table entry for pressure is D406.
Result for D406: 1.44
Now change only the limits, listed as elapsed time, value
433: 2.2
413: 2.04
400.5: 1.18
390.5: 2.07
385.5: 2.39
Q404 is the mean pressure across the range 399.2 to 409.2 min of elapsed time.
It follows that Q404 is 1.43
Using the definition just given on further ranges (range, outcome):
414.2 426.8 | 2.39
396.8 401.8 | 1.23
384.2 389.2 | 2.28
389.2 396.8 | 1.8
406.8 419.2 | 2.1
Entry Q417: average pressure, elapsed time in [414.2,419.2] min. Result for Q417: 2.37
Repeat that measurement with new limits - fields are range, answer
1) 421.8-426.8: 2.42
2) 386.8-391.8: 2.11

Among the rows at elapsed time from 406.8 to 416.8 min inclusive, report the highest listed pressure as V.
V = 2.32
